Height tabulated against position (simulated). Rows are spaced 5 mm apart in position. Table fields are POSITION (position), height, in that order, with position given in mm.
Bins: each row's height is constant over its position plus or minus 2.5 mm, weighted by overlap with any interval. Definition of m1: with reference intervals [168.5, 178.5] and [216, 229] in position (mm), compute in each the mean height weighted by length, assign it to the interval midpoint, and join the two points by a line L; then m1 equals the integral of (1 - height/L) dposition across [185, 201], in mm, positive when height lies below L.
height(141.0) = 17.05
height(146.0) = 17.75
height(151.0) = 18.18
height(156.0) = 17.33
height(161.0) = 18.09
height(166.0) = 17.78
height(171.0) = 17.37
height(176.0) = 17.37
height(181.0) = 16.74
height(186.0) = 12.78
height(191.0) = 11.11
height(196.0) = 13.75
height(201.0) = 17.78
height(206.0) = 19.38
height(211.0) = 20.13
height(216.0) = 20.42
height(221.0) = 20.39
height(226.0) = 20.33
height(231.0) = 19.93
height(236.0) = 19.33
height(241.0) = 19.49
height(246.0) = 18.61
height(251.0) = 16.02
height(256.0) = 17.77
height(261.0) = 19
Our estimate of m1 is 4.5 mm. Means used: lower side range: 17.4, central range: 13.3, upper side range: 20.4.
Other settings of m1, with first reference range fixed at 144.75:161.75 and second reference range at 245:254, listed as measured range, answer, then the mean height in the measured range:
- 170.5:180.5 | 0.2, 17.2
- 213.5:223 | -1.7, 20.4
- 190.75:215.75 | 0.3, 17.3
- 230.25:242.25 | -1.6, 19.5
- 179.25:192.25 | 3.0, 13.6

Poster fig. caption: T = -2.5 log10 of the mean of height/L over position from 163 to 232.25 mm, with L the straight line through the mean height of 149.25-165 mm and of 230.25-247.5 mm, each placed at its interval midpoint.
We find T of 0.068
